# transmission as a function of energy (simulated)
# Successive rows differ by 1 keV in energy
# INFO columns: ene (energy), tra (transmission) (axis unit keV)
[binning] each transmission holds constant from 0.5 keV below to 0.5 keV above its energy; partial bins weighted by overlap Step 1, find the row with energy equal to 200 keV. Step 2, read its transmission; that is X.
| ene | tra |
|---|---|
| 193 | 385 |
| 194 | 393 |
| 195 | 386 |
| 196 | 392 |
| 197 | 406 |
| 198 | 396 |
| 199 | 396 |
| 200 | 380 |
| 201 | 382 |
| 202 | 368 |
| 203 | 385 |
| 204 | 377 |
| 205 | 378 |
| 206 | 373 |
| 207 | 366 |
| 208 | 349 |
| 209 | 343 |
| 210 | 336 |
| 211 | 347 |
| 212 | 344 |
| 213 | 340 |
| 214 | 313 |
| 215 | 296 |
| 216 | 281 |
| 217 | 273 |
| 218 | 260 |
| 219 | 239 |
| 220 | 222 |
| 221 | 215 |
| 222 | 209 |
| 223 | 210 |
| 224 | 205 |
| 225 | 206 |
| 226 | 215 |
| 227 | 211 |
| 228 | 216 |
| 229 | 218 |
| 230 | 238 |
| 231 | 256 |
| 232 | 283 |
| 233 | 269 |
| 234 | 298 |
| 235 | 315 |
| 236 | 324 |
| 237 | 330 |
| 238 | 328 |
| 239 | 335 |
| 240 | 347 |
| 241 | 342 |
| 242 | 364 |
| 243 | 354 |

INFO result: 380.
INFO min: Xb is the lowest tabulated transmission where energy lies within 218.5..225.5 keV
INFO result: 205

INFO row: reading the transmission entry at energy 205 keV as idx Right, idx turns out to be 378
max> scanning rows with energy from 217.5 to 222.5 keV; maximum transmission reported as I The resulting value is 260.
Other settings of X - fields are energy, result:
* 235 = 315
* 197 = 406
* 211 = 347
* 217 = 273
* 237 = 330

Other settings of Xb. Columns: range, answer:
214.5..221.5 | 215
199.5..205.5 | 368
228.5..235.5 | 218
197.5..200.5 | 380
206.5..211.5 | 336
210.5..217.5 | 273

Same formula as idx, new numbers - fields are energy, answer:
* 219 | 239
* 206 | 373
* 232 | 283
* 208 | 349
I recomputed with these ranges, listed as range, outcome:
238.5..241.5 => 347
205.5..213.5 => 373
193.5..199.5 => 406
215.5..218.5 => 281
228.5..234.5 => 298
